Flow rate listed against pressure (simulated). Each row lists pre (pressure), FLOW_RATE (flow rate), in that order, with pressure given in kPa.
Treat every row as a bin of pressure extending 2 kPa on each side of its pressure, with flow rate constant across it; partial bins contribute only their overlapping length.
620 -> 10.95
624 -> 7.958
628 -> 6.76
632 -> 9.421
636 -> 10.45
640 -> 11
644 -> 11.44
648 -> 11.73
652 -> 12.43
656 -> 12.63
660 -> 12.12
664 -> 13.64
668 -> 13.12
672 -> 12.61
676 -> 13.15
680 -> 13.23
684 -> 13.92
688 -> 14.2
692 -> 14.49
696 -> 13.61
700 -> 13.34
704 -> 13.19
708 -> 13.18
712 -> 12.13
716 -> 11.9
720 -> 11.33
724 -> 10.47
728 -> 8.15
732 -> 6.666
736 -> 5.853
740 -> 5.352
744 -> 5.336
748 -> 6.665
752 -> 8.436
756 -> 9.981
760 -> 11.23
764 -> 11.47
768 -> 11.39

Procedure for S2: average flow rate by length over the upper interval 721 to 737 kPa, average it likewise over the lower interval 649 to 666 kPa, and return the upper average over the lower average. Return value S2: 0.64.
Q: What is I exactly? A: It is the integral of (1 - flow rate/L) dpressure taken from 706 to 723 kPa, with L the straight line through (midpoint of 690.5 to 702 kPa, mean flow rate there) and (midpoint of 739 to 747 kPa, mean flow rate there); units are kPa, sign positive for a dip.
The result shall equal -2.5 kPa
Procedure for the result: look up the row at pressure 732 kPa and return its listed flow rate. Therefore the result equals 6.666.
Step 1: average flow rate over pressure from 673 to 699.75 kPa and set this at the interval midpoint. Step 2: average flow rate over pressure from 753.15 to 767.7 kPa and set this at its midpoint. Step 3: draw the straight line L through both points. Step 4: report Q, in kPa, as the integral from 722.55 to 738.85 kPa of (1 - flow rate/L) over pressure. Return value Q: 6.03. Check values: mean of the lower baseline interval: 13.7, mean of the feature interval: 7.57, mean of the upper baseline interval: 10.8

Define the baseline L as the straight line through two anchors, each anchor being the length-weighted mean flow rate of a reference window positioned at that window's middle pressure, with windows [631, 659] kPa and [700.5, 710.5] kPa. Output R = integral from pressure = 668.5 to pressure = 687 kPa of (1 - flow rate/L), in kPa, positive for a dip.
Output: -1.38 kPa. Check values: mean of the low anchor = 11.4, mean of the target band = 13.3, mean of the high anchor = 13.2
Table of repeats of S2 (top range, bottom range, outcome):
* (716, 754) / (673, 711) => 0.58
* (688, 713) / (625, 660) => 1.25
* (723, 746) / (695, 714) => 0.52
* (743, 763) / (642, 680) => 0.69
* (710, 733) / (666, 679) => 0.79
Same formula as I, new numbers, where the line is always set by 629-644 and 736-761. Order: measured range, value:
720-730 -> -2.0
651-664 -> -3.9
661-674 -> -4.9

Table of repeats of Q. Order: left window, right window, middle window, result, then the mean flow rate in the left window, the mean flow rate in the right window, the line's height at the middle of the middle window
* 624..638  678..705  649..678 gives -3.52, 8.75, 13.7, 11.4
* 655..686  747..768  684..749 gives 5.70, 13.1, 9.87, 11.4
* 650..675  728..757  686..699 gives -4.30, 12.8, 6.88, 10.6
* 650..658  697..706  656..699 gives -1.51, 12.5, 13.3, 12.9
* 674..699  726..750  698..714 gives -2.98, 13.7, 6.34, 10.9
